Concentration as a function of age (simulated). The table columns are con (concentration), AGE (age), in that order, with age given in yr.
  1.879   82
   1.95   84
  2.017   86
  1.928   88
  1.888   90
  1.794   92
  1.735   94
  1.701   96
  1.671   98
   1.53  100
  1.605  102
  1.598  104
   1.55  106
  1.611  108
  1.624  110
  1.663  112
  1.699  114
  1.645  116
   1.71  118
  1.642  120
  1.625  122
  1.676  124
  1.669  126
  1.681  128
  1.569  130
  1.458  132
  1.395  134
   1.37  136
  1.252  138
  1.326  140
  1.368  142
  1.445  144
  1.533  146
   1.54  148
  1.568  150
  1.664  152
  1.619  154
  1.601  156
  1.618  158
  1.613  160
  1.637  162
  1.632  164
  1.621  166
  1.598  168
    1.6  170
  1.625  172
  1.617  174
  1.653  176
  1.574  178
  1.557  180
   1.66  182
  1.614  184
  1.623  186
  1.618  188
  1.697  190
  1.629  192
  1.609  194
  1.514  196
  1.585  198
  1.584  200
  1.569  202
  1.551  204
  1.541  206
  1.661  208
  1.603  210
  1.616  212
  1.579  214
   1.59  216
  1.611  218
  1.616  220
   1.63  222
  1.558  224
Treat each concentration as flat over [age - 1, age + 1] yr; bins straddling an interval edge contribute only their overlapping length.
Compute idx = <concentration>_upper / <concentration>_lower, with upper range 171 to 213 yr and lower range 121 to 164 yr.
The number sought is 1.04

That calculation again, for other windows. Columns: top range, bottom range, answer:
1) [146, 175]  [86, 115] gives 0.95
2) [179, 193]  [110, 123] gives 0.98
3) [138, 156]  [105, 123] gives 0.91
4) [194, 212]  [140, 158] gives 1.03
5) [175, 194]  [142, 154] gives 1.05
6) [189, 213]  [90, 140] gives 1.00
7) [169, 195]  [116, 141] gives 1.06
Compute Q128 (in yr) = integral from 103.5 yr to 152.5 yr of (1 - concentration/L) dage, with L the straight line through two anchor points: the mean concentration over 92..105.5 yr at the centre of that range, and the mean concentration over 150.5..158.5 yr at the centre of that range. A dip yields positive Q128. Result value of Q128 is 2.4 yr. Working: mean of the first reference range 1.65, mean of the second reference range 1.62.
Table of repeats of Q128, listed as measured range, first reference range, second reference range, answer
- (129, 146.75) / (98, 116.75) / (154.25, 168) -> 2.3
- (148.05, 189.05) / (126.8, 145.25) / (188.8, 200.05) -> -2.3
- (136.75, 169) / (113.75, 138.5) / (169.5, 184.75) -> 1.1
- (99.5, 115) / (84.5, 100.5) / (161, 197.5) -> 1.3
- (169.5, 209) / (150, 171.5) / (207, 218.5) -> 0.2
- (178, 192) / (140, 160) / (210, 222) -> -0.4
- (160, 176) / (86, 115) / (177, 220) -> 0.1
